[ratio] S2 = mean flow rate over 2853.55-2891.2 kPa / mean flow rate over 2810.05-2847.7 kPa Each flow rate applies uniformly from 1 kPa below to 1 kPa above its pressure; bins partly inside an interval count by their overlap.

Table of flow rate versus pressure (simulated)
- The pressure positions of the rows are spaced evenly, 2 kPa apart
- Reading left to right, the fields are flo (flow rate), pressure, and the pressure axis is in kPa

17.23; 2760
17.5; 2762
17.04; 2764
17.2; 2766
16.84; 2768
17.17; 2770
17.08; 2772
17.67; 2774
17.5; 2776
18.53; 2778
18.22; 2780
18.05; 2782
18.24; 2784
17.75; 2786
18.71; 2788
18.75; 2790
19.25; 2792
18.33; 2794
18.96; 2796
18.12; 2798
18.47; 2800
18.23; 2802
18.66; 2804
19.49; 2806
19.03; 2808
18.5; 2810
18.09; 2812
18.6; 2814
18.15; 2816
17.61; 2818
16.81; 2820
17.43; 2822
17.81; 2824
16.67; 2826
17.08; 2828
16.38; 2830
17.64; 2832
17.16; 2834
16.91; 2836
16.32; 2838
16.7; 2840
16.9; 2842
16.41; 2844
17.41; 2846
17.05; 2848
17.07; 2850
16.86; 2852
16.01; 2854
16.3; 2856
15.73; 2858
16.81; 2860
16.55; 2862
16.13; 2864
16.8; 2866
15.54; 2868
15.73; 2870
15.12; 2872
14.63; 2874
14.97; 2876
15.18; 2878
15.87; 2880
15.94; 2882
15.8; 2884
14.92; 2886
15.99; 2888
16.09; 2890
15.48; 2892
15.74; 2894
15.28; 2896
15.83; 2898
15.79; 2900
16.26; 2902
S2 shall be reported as 0.9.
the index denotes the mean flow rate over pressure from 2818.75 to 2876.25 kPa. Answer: 16.5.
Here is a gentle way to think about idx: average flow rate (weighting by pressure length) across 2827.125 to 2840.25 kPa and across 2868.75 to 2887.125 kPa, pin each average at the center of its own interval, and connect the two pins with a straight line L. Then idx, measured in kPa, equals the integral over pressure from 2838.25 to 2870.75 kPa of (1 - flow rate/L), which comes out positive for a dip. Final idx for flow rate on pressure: -0.7 kPa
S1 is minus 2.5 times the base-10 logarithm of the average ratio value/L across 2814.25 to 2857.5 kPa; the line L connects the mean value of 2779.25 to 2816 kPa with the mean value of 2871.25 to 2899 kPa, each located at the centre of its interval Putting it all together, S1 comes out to 0.01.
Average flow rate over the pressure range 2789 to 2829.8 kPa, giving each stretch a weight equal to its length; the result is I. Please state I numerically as 18.2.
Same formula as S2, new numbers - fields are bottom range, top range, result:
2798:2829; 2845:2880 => 0.89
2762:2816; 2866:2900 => 0.86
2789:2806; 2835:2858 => 0.89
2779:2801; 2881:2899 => 0.85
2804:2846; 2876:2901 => 0.89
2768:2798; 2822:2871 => 0.92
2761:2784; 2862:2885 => 0.89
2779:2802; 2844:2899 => 0.87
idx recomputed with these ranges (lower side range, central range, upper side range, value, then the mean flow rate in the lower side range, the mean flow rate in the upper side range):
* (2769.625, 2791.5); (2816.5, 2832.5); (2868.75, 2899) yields -0.2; 18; 15.5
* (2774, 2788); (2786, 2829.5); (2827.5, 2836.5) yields -1.6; 18.1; 17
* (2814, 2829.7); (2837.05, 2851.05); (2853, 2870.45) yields -0.1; 17.4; 16.2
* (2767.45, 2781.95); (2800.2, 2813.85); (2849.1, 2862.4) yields -1.2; 17.6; 16.5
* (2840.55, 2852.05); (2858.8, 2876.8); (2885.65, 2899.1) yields 0.6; 16.9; 15.7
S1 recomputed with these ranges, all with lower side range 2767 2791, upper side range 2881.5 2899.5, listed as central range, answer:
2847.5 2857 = -0.01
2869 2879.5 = 0.06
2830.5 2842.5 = -0.01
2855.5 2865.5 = 0.00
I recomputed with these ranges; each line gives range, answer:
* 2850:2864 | 16.4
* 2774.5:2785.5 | 18.1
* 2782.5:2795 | 18.5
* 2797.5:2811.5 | 18.6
